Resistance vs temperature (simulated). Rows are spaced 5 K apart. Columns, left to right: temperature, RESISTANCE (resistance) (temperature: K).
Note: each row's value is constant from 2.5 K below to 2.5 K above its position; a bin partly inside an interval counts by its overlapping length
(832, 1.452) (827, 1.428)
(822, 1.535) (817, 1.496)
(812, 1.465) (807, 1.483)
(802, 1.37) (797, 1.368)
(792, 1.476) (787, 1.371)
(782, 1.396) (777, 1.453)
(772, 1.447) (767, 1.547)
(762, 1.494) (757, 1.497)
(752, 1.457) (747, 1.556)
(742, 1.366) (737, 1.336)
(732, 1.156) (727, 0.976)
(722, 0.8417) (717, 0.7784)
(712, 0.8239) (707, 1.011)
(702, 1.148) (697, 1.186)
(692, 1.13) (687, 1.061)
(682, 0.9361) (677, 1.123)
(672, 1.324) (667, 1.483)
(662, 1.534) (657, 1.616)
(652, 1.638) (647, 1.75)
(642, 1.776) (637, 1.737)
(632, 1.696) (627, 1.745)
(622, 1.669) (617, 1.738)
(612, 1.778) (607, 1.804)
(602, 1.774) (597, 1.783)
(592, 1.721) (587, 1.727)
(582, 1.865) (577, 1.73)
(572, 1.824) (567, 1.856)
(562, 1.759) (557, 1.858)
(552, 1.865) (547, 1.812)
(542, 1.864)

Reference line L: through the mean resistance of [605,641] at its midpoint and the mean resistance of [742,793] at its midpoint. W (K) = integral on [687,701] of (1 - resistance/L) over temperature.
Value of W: 4.05 K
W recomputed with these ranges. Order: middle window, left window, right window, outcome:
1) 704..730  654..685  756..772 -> 9.59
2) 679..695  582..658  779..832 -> 5.69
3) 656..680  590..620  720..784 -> 2.97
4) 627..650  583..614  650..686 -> -3.06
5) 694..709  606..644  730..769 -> 4.16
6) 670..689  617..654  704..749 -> 4.16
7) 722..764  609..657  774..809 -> 5.11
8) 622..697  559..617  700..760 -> 0.87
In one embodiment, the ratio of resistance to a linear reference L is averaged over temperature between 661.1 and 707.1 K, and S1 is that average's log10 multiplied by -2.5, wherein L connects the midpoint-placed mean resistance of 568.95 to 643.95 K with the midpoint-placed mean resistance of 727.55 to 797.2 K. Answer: 0.31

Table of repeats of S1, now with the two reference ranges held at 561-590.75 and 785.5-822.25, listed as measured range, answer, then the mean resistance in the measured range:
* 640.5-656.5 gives -0.02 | 1.7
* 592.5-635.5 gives -0.01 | 1.75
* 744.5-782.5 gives 0.01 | 1.49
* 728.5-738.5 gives 0.27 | 1.21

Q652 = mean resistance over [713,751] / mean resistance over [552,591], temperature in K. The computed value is 0.63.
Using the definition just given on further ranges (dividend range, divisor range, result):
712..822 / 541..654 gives 0.76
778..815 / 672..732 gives 1.39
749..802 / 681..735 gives 1.43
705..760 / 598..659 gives 0.68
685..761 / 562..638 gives 0.66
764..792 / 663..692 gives 1.21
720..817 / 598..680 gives 0.84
